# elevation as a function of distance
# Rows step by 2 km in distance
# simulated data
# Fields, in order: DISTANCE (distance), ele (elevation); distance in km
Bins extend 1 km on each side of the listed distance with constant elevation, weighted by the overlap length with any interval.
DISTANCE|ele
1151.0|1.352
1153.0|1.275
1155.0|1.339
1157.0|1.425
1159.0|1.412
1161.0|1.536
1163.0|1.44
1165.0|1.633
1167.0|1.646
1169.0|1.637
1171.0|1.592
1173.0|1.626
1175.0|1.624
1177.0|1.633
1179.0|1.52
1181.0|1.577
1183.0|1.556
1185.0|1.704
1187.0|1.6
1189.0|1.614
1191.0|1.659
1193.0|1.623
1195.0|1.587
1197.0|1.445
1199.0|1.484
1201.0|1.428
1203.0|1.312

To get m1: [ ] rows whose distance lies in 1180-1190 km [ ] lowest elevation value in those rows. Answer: 1.556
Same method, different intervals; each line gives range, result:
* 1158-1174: 1.412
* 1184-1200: 1.445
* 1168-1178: 1.592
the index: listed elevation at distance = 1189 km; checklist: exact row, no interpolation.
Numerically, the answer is 1.614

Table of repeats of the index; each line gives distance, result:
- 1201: 1.428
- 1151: 1.352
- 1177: 1.633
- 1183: 1.556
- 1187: 1.6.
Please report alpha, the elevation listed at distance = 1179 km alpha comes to 1.52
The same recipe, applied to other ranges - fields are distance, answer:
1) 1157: 1.425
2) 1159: 1.412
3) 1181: 1.577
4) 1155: 1.339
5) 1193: 1.623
